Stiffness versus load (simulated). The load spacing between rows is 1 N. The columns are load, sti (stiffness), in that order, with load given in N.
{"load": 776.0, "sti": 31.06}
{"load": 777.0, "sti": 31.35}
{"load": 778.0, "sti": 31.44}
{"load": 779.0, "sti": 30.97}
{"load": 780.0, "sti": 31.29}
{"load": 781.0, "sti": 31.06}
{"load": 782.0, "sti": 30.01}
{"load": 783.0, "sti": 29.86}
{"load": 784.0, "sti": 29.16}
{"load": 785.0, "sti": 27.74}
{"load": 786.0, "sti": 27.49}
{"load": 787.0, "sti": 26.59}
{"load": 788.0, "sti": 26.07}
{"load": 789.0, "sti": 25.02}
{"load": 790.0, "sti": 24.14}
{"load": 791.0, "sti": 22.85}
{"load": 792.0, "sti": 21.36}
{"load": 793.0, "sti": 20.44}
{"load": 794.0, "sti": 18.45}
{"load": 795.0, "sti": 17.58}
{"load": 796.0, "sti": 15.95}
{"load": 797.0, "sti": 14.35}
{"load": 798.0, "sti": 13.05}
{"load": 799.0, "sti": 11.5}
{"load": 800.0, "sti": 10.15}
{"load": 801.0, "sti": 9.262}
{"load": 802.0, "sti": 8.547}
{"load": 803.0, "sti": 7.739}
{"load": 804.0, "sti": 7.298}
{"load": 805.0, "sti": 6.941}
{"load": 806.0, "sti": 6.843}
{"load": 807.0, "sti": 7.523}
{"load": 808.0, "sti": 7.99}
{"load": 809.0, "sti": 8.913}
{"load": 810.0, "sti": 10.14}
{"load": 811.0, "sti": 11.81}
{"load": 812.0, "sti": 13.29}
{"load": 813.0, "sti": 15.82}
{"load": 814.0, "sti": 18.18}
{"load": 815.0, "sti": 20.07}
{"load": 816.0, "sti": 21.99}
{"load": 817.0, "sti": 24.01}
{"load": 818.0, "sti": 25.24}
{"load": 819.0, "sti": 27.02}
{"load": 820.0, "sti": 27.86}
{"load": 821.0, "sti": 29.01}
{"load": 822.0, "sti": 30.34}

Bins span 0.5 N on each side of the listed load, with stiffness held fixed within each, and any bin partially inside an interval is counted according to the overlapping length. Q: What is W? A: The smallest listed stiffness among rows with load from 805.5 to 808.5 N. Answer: 6.843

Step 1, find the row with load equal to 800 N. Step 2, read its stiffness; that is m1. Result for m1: 10.15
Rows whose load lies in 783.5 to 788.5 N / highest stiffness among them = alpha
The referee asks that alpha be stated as 29.16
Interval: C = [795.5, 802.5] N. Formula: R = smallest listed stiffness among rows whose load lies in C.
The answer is 8.547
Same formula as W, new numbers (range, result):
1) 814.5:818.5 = 20.07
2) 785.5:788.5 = 26.07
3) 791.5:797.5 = 14.35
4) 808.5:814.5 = 8.913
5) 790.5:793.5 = 20.44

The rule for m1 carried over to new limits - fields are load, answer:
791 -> 22.85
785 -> 27.74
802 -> 8.547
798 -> 13.05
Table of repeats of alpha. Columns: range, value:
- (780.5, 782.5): 31.06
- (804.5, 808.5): 7.99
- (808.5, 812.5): 13.29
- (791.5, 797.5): 21.36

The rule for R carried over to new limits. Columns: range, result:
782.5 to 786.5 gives 27.49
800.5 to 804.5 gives 7.298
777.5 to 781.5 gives 30.97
